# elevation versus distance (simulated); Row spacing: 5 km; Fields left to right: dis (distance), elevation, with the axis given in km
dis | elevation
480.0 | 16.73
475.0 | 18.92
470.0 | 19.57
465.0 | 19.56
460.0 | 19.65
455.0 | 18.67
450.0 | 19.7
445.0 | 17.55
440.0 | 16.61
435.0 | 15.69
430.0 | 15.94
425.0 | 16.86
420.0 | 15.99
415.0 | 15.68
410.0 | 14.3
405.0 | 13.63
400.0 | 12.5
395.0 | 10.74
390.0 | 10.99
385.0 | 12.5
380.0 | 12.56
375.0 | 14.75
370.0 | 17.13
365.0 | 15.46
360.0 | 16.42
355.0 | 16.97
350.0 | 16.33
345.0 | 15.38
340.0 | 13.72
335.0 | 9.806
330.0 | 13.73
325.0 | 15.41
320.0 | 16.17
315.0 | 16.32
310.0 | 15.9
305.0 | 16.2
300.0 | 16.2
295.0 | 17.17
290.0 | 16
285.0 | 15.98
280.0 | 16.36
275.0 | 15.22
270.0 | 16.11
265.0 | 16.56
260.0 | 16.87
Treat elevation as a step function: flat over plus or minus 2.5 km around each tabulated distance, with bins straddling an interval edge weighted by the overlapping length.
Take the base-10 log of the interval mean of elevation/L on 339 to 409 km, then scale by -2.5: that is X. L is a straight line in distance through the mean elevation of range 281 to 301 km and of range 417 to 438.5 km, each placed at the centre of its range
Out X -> 0.14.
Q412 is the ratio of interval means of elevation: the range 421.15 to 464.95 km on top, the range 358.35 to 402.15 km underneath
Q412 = 1.3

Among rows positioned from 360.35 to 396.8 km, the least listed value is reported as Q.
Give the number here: 10.74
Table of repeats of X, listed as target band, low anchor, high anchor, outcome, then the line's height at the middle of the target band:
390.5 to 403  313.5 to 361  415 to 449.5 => 0.35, 16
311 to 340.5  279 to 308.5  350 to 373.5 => 0.14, 16.3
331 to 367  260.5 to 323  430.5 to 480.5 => 0.14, 16.9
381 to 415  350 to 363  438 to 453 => 0.33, 17.3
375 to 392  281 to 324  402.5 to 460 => 0.30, 16.4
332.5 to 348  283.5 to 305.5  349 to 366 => 0.24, 16.4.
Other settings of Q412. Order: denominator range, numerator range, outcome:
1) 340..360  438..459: 1.15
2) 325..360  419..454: 1.17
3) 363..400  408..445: 1.20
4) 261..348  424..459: 1.13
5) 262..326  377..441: 0.87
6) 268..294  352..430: 0.91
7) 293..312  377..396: 0.72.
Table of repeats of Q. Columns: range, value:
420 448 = 15.69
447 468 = 18.67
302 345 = 9.806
